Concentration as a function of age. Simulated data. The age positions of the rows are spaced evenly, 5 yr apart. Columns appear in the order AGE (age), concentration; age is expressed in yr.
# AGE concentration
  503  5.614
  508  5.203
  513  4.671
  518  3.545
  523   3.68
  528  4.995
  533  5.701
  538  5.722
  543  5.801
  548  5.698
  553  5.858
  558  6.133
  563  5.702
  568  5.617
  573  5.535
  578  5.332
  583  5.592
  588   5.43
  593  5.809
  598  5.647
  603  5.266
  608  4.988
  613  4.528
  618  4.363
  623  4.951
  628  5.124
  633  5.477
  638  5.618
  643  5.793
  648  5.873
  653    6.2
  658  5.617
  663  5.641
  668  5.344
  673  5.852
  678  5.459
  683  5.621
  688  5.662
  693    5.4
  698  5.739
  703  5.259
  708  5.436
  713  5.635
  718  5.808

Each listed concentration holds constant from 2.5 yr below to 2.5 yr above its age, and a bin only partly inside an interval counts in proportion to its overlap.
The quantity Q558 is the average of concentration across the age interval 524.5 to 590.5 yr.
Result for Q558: 5.59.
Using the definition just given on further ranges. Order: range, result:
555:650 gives 5.41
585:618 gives 5.21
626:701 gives 5.63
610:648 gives 5.17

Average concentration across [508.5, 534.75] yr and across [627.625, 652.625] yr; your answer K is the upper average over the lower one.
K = 1.25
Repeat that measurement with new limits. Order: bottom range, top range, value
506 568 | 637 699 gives 1.08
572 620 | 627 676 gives 1.08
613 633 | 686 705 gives 1.14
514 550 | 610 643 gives 1.01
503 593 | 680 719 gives 1.04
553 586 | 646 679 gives 1.01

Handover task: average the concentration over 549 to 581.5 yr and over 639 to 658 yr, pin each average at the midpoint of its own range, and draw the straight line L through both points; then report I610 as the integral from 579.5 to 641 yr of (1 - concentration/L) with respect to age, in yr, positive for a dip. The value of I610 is 5.9 yr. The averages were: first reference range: 5.69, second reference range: 5.88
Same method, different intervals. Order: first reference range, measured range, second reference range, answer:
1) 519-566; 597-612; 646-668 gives 1.1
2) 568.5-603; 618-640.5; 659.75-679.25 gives 1.5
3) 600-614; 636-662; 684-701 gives -2.6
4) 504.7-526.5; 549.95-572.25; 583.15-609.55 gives -3.7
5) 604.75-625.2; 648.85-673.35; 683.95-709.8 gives -2.7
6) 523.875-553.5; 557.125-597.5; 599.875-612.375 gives -2.9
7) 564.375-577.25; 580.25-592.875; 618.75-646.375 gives -0.1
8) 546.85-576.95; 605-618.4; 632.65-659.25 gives 2.5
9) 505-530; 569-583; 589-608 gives -0.8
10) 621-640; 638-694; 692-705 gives -3.0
